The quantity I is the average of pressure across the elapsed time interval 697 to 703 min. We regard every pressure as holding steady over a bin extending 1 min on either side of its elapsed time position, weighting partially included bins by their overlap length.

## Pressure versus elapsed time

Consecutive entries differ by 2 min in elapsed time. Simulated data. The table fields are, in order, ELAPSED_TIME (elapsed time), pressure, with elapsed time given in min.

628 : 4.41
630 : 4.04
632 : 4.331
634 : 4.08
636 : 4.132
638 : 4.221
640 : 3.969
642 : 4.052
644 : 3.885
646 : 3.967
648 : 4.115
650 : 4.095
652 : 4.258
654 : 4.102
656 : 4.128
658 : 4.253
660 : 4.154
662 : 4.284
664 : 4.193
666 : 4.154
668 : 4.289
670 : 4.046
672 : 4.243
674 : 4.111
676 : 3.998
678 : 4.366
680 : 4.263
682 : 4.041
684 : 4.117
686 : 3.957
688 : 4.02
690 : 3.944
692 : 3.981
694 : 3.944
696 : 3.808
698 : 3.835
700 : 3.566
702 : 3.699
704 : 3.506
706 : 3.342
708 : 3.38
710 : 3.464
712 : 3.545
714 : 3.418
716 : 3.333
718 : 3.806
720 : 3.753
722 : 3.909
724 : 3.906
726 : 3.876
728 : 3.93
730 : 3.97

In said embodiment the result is 3.7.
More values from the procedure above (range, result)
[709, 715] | 3.48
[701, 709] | 3.48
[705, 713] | 3.43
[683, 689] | 4.03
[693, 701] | 3.79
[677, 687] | 4.15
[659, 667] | 4.2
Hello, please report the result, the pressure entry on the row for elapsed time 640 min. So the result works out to 3.969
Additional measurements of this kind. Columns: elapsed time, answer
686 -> 3.957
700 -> 3.566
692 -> 3.981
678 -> 4.366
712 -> 3.545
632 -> 4.331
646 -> 3.967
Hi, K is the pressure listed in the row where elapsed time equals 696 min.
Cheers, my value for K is 3.808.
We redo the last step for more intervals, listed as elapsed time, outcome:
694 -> 3.944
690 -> 3.944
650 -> 4.095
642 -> 4.052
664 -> 4.193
